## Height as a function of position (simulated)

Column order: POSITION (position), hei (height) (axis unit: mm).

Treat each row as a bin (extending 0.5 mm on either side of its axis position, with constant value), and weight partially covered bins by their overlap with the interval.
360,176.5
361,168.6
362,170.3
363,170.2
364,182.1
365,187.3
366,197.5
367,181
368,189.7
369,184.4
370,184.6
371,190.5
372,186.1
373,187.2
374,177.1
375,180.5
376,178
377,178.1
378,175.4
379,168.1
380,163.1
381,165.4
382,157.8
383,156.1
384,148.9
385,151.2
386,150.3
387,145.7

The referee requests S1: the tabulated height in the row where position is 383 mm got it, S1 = 156.1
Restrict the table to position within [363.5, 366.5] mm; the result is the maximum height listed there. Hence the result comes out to 197.5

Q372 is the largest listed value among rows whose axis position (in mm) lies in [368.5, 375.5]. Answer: 190.5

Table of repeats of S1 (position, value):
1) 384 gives 148.9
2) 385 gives 151.2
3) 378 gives 175.4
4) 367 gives 181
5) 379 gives 168.1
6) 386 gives 150.3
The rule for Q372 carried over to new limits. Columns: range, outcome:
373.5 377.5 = 180.5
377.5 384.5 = 175.4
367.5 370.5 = 189.7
